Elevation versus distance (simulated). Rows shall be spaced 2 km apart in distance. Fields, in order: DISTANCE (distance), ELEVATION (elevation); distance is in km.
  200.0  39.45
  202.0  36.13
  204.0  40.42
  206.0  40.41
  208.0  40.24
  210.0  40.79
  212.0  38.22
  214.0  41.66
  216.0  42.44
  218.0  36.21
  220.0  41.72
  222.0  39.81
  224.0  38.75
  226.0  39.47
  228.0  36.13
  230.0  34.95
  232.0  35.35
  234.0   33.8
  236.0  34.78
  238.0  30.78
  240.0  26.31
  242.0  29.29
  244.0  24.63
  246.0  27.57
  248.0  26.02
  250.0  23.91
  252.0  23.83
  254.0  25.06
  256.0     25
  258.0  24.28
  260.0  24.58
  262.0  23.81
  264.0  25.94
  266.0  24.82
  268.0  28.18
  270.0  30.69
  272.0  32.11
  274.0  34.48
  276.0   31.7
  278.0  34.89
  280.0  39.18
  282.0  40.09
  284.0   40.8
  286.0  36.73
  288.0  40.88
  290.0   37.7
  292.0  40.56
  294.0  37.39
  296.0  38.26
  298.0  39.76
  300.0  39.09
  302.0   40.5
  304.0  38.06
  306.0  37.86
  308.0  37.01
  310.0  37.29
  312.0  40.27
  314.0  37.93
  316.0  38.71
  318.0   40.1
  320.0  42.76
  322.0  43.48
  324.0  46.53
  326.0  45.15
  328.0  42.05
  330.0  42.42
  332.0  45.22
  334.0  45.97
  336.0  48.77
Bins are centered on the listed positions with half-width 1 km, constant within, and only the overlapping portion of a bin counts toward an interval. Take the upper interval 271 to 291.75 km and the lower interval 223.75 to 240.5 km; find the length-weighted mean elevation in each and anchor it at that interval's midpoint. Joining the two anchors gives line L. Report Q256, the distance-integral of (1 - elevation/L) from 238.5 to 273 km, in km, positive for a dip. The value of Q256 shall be 9.1 km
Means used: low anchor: 34.5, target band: 26.3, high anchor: 37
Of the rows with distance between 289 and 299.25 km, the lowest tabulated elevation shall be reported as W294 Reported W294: 37.39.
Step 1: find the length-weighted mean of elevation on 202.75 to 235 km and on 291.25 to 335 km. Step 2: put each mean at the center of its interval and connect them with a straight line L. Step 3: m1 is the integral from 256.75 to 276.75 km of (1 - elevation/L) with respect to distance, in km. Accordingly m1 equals 5.9 km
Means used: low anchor 38.8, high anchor 40.7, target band 28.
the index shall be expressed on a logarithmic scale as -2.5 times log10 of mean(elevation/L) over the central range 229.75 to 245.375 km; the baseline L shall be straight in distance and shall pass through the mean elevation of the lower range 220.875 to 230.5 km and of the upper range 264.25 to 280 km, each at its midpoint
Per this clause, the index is 0.17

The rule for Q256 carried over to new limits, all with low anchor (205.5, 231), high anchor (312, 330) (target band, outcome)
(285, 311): 1.8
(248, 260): 4.7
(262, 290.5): 5.0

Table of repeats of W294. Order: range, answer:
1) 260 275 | 23.81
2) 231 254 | 23.83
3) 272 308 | 31.7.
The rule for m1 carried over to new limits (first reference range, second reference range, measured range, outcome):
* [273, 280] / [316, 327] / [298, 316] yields 0.78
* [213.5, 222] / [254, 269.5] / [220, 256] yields 2.56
